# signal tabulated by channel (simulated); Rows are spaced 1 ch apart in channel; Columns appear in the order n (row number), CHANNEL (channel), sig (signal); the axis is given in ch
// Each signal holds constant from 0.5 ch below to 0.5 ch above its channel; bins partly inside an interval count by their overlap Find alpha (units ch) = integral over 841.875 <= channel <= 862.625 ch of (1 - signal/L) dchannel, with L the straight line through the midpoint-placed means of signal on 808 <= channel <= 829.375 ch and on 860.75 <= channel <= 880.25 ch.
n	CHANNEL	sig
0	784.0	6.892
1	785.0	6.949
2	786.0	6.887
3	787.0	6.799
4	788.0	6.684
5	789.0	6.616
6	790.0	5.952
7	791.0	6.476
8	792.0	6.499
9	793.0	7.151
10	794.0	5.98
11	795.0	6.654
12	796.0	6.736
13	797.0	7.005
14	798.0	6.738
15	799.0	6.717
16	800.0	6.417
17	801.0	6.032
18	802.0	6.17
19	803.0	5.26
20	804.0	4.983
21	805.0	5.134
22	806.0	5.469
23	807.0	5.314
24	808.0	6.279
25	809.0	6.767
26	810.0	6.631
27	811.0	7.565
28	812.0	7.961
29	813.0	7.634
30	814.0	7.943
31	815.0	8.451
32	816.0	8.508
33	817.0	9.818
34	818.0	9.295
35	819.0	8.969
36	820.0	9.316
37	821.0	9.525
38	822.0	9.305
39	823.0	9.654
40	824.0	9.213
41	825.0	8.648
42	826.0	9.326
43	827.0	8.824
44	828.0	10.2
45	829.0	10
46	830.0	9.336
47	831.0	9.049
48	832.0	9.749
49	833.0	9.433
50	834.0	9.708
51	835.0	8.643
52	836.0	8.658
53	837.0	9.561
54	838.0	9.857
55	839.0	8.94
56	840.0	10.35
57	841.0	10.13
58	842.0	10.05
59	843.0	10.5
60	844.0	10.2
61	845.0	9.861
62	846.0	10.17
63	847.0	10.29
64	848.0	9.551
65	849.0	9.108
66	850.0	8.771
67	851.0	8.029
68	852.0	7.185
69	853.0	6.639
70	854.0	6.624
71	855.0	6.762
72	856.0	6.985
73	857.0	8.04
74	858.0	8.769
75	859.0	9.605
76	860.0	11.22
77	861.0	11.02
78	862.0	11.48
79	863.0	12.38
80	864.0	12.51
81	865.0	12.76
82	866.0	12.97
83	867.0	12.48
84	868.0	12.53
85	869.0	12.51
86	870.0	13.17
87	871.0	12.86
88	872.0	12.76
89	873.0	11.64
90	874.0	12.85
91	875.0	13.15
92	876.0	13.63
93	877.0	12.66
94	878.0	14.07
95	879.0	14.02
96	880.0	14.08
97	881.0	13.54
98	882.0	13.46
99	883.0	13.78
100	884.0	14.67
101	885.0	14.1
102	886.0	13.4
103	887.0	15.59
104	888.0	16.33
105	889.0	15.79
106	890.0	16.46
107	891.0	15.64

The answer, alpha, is 4.1 ch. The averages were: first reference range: 8.68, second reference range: 12.8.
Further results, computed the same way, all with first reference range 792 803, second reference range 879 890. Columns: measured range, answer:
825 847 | 0.89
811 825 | -0.72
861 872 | 0.32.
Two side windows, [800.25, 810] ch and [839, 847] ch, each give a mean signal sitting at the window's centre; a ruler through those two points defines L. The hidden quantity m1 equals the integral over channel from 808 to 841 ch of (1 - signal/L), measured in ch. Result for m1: -4.2 ch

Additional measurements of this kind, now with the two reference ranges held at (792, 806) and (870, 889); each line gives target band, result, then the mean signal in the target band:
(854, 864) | 1.93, 9.58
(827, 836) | -0.19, 9.43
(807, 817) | -0.11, 7.53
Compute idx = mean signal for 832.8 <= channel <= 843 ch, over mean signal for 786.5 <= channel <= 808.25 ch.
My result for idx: 1.5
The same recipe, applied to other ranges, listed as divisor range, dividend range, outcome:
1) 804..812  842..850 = 1.59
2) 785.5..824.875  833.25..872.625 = 1.40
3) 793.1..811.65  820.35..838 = 1.50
